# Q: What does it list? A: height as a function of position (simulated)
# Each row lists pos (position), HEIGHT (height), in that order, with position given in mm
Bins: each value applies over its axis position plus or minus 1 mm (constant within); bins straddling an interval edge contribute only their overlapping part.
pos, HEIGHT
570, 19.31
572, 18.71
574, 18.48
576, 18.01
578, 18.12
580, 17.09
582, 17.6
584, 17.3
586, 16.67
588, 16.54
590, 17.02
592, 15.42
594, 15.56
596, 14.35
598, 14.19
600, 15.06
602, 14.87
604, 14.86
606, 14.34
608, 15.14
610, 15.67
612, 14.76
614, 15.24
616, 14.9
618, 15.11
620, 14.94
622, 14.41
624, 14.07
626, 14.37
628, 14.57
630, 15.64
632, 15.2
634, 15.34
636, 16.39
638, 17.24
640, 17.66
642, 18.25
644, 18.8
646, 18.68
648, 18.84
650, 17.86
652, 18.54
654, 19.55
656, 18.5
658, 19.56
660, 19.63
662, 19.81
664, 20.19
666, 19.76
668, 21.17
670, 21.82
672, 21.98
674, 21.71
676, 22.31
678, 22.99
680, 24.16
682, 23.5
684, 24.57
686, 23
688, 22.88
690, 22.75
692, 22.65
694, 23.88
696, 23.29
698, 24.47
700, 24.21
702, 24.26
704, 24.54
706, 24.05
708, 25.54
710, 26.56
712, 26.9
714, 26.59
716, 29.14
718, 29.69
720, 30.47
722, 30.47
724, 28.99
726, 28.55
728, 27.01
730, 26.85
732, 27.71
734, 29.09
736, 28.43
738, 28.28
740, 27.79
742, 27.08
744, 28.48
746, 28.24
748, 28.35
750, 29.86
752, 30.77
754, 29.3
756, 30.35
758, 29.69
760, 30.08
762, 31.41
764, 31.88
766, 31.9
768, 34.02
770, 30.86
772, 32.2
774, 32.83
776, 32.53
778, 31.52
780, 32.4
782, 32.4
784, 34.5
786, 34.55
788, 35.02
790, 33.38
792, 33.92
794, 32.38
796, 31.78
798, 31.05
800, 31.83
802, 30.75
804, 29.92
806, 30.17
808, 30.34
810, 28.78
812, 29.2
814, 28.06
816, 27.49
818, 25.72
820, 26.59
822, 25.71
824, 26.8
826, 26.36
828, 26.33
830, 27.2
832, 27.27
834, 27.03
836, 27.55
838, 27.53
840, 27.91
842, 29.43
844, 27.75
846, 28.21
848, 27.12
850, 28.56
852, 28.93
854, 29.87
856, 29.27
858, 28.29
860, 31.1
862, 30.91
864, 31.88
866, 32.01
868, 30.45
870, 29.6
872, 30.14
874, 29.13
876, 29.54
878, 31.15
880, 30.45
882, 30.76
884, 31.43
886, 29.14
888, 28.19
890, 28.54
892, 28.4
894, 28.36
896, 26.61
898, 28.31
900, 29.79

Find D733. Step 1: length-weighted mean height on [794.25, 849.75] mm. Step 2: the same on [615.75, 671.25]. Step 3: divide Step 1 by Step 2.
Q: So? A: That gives 1.61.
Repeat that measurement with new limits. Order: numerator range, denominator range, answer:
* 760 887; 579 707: 1.61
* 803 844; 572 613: 1.72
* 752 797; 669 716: 1.34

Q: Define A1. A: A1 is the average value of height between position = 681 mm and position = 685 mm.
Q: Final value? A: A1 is 24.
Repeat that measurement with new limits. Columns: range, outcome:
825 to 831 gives 26.6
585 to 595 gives 16.2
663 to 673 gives 21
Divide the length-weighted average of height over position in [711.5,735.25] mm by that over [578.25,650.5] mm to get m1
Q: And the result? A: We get 1.79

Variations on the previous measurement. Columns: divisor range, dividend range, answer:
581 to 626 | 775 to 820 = 2.03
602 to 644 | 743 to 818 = 2.01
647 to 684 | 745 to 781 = 1.49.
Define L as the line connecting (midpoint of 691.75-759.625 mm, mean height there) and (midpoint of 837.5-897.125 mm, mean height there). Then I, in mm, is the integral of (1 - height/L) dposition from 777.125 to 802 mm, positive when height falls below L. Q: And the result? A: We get -3.9 mm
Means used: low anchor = 27.5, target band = 32.8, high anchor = 29.4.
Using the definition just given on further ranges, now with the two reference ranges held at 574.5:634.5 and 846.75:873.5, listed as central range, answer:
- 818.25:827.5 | 0.5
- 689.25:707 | -2.6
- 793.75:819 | -2.8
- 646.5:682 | -3.0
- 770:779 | -2.5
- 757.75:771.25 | -3.9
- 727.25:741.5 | -3.2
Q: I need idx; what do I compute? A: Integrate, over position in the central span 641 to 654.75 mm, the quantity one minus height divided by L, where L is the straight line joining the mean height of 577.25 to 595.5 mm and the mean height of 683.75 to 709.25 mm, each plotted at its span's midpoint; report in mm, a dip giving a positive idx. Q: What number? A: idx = 1.4 mm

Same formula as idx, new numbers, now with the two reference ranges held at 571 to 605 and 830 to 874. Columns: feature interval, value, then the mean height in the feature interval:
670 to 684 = -1.44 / 22.8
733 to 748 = -2.83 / 28.2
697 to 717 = -3.14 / 25.6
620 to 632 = 2.36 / 14.7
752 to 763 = -2.55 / 30.2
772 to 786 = -3.96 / 32.8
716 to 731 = -3.91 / 28.9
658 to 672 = -0.22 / 20.4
